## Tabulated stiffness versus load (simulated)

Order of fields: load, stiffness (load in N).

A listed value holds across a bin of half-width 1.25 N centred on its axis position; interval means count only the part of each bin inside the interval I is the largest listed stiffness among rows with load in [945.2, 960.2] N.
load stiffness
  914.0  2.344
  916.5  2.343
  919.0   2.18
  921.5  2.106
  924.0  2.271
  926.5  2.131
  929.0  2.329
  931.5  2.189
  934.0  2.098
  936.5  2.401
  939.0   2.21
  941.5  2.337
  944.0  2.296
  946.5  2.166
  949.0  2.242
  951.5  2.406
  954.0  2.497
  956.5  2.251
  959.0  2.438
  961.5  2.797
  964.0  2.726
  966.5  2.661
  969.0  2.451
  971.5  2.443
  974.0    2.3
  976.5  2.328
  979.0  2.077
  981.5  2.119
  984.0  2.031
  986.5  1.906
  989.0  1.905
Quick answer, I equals 2.497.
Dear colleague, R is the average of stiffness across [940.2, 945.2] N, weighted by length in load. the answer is 2.32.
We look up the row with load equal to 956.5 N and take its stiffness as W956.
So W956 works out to 2.251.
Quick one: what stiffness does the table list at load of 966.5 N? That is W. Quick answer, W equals 2.661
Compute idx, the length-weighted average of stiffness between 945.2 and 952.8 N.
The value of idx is 2.27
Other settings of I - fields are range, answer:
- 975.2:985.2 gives 2.328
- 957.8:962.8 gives 2.797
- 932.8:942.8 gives 2.401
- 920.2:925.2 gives 2.271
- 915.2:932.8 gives 2.343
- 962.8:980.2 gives 2.726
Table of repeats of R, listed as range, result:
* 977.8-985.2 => 2.08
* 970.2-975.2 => 2.37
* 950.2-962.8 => 2.48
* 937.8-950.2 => 2.25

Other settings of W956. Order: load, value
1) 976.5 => 2.328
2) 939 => 2.21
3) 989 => 1.905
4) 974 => 2.3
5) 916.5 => 2.343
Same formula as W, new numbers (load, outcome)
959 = 2.438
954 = 2.497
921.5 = 2.106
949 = 2.242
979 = 2.077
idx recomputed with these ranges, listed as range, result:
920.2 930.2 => 2.21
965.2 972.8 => 2.52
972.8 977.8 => 2.31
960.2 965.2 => 2.76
